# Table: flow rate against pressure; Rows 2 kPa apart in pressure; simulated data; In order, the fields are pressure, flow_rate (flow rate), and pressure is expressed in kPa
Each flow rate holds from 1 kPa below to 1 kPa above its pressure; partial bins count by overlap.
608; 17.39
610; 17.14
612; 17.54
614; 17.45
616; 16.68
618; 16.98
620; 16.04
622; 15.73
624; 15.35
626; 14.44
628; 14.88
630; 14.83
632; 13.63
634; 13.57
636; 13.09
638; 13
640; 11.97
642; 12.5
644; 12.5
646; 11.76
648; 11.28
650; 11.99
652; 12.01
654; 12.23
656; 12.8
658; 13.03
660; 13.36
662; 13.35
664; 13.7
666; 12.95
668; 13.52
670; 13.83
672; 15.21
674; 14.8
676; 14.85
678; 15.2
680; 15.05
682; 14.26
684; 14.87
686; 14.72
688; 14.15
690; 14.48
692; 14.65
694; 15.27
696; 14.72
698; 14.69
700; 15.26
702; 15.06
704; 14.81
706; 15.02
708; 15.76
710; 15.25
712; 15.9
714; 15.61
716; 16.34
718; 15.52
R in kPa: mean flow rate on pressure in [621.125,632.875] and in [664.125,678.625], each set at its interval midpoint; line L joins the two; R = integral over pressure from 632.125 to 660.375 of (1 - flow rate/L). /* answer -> 4.0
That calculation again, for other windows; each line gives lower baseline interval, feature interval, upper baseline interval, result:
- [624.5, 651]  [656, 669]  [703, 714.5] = 0.6 kPa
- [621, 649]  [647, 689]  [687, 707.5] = 1.6 kPa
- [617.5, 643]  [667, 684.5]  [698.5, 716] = 0.4 kPa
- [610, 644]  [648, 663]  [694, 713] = 2.4 kPa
